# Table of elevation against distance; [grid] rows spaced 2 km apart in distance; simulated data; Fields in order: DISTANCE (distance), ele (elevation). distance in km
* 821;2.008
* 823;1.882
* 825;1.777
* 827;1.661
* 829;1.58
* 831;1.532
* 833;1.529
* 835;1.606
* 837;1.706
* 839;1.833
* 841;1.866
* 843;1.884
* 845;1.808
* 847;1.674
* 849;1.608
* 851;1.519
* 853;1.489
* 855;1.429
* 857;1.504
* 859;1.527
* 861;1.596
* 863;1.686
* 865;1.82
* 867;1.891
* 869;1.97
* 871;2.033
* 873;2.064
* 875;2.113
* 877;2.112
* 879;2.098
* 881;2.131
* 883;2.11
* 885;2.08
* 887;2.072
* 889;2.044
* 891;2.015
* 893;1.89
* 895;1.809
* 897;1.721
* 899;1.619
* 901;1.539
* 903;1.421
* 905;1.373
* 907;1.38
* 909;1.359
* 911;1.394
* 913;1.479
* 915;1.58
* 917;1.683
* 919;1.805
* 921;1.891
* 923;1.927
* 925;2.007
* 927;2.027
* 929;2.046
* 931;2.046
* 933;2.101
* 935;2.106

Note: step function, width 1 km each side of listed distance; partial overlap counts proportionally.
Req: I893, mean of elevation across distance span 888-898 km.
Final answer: 1.9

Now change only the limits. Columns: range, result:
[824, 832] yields 1.64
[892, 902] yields 1.72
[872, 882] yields 2.1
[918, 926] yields 1.91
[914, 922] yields 1.74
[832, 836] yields 1.57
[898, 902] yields 1.58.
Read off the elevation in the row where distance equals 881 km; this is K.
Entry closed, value 2.131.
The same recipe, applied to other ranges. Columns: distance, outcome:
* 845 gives 1.808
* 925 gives 2.007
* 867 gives 1.891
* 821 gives 2.008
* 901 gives 1.539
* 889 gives 2.044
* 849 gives 1.608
